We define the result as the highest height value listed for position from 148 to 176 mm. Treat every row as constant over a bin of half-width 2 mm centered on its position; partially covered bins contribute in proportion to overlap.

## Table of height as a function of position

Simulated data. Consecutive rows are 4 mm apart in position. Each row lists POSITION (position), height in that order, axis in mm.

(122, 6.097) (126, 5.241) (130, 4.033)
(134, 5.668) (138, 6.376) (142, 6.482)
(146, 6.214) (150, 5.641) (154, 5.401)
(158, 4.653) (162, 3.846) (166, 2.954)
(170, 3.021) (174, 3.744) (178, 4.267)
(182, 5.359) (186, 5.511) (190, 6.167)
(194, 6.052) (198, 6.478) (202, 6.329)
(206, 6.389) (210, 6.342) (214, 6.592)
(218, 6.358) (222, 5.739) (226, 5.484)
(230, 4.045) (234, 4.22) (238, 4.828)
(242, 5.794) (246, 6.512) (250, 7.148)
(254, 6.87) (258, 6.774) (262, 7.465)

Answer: 5.641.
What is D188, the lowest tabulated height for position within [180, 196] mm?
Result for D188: 5.359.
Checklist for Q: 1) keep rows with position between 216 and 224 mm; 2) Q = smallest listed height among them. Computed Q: 5.739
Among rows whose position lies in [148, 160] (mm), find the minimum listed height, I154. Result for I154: 4.653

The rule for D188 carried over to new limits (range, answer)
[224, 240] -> 4.045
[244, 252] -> 6.512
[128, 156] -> 4.033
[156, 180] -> 2.954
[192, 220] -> 6.052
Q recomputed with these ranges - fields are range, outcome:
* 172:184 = 3.744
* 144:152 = 5.641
